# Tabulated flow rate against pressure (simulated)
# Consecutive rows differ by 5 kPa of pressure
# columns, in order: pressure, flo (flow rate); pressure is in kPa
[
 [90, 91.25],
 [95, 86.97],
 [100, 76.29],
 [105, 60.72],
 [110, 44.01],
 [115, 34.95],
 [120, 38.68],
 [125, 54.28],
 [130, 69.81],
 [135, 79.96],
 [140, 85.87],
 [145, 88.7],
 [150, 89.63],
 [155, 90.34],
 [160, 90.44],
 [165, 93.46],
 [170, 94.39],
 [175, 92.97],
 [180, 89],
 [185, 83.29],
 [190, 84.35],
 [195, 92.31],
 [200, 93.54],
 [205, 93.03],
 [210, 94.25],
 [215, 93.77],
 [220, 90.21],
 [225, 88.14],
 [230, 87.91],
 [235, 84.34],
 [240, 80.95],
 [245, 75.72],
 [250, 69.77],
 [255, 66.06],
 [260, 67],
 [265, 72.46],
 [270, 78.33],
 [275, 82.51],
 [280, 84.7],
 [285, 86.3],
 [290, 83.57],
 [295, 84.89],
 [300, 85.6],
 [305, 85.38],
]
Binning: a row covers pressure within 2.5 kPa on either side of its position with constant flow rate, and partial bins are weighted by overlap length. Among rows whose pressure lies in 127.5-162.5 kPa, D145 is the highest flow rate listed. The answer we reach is 90.44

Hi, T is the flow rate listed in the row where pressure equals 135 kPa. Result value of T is 79.96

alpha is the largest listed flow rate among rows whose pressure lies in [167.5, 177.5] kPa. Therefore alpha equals 94.39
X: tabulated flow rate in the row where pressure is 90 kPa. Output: 91.25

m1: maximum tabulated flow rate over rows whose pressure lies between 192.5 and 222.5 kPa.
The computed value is 94.25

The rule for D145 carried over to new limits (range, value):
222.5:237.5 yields 88.14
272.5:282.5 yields 84.7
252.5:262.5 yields 67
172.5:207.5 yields 93.54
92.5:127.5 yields 86.97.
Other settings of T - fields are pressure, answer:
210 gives 94.25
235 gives 84.34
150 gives 89.63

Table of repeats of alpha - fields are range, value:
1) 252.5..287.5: 86.3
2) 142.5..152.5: 89.63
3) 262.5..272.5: 78.33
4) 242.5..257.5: 75.72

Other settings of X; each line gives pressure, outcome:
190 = 84.35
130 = 69.81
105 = 60.72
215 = 93.77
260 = 67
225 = 88.14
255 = 66.06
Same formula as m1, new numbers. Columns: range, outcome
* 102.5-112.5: 60.72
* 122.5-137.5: 79.96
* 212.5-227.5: 93.77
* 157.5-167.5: 93.46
